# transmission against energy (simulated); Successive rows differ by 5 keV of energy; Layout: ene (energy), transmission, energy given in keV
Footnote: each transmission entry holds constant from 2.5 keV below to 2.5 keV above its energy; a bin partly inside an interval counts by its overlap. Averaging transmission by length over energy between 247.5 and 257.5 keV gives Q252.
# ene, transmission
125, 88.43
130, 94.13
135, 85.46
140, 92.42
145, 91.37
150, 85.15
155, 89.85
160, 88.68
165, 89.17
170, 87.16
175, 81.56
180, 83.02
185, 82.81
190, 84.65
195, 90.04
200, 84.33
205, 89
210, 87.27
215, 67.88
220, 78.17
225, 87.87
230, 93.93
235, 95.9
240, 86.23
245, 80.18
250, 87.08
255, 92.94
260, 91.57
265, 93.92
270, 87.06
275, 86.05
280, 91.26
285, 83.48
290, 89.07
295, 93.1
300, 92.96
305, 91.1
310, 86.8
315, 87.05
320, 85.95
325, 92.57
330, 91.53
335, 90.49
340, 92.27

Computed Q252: 90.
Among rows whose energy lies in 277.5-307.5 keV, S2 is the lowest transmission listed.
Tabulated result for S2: 83.48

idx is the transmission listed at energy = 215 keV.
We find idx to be 67.88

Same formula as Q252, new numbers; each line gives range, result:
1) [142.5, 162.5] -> 88.8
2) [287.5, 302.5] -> 91.7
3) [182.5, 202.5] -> 85.5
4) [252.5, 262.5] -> 92.3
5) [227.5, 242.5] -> 92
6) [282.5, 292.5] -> 86.3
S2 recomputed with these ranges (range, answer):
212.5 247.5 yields 67.88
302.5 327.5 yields 85.95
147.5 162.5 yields 85.15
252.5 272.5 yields 87.06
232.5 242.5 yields 86.23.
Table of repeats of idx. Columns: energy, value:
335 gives 90.49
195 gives 90.04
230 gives 93.93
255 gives 92.94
